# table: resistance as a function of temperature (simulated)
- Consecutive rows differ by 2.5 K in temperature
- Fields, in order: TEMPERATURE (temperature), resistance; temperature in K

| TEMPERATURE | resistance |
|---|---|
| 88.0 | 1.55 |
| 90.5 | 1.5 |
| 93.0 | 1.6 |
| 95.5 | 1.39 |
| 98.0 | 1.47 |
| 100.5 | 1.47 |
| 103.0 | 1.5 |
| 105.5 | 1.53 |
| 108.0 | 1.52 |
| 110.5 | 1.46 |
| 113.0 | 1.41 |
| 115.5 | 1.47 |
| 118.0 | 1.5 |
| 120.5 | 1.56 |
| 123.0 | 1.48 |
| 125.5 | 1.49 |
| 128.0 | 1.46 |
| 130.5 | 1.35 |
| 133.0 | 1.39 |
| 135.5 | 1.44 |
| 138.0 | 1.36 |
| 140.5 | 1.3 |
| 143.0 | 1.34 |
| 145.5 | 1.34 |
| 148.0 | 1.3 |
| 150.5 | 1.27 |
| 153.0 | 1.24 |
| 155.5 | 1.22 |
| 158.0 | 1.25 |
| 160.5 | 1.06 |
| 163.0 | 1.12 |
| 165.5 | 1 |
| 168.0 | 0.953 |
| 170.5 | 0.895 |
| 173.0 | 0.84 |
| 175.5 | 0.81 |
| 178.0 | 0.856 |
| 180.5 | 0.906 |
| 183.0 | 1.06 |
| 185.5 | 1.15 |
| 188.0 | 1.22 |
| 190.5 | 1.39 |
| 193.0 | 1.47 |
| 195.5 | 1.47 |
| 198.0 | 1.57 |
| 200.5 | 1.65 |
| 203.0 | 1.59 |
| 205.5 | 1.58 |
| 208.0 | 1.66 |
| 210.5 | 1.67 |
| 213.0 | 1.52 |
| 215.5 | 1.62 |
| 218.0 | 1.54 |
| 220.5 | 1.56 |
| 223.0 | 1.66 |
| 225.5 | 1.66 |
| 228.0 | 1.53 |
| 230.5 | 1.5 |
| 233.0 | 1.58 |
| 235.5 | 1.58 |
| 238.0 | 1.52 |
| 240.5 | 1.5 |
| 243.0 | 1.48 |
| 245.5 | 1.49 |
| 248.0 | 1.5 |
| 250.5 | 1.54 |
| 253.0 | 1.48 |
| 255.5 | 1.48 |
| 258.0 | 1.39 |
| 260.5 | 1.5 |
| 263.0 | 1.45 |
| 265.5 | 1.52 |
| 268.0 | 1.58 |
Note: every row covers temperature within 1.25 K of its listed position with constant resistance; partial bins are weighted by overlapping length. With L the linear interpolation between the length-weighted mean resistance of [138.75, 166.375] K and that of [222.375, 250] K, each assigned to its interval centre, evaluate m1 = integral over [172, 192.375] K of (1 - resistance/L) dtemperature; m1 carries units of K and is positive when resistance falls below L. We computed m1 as 4.5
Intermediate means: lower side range 1.23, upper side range 1.54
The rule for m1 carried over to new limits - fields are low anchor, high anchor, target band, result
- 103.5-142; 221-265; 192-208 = -0.7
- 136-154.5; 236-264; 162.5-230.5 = 3.2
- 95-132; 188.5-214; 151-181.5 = 10.0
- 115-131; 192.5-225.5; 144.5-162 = 3.2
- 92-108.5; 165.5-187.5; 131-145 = -1.6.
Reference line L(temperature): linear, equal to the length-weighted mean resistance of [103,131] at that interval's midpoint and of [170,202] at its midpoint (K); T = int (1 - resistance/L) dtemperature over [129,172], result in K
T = 3.8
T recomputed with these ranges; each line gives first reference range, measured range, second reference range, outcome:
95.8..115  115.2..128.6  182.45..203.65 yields -0.32 K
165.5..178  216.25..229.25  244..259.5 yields -3.37 K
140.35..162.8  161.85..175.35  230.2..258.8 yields 3.62 K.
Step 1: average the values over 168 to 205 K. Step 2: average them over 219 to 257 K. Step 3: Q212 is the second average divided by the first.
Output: 1.28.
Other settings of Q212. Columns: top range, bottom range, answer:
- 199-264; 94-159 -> 1.10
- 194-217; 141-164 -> 1.28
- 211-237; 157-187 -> 1.59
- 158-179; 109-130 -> 0.65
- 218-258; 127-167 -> 1.20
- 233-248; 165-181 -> 1.71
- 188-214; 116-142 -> 1.08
